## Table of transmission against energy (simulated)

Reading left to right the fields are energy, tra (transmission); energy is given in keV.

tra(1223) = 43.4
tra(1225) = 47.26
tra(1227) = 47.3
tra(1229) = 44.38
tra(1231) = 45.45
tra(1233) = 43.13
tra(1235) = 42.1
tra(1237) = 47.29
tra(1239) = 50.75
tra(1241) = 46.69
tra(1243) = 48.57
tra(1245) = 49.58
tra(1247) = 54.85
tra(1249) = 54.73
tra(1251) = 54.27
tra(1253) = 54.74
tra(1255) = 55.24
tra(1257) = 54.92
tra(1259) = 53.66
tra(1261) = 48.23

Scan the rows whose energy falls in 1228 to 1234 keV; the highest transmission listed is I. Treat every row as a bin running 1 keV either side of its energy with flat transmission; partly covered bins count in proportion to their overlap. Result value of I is 45.45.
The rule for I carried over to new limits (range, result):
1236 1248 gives 54.85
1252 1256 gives 55.24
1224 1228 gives 47.3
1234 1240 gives 50.75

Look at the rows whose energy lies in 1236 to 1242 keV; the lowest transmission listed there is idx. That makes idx 46.69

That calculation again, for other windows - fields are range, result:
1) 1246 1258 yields 54.27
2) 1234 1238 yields 42.1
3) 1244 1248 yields 49.58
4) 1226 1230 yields 44.38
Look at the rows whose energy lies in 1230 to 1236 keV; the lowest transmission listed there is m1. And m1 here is 42.1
